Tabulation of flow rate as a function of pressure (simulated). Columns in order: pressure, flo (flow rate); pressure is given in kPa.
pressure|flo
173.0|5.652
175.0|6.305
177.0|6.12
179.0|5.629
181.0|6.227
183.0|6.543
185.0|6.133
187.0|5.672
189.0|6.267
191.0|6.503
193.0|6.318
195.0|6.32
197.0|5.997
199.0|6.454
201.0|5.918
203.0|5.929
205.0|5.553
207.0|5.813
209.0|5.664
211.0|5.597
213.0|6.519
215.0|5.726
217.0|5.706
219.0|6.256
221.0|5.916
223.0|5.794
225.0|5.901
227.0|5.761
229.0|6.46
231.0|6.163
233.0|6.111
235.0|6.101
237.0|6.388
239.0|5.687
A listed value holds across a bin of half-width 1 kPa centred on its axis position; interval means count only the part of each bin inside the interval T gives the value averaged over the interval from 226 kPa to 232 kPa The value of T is 6.13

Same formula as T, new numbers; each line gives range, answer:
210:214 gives 6.06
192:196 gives 6.32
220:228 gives 5.84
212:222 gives 6.02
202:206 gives 5.74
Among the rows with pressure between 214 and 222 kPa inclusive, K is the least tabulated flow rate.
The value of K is 5.706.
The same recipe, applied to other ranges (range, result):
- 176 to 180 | 5.629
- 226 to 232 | 5.761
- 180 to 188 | 5.672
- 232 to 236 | 6.101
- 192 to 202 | 5.918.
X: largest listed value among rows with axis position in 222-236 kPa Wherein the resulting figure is 6.46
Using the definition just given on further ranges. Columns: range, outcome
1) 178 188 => 6.543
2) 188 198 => 6.503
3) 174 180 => 6.305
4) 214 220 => 6.256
